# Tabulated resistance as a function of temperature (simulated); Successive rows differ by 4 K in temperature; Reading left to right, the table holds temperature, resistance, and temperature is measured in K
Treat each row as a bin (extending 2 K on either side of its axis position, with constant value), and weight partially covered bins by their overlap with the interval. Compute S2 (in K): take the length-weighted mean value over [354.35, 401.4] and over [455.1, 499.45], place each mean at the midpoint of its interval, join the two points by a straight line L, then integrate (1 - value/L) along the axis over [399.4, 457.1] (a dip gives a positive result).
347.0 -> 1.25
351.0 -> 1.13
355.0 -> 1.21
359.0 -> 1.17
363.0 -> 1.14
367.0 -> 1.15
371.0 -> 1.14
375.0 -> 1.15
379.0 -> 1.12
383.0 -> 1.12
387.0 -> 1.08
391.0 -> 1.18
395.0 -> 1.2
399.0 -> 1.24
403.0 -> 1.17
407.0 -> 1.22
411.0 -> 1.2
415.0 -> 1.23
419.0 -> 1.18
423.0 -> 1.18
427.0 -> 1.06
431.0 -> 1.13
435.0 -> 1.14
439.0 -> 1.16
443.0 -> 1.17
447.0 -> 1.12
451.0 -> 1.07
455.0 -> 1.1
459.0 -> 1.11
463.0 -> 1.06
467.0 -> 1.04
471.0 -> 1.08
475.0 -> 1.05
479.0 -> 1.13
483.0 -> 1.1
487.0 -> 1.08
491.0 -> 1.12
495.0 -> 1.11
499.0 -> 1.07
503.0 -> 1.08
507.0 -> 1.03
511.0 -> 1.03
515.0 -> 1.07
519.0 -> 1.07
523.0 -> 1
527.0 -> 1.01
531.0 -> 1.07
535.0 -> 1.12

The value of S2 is -1.7 K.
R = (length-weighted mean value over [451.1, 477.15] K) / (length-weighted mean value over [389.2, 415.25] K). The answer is 0.89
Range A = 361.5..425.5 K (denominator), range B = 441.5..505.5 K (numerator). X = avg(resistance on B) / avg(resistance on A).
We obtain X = 0.93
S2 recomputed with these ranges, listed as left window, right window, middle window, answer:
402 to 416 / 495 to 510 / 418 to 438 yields 0.7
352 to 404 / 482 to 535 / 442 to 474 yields 0.3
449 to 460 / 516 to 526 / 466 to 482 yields -0.1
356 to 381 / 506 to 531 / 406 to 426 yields -1.5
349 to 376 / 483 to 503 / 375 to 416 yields -1.2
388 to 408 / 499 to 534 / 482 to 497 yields -0.3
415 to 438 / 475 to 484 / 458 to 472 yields 0.6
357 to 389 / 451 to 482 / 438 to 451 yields -0.5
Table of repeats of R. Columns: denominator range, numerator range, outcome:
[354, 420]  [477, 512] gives 0.93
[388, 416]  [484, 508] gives 0.90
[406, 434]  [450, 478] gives 0.92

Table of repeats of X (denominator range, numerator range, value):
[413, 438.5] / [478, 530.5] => 0.93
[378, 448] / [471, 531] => 0.92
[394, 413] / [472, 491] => 0.91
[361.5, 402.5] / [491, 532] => 0.92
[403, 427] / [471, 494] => 0.92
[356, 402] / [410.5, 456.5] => 0.99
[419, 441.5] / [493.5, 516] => 0.93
